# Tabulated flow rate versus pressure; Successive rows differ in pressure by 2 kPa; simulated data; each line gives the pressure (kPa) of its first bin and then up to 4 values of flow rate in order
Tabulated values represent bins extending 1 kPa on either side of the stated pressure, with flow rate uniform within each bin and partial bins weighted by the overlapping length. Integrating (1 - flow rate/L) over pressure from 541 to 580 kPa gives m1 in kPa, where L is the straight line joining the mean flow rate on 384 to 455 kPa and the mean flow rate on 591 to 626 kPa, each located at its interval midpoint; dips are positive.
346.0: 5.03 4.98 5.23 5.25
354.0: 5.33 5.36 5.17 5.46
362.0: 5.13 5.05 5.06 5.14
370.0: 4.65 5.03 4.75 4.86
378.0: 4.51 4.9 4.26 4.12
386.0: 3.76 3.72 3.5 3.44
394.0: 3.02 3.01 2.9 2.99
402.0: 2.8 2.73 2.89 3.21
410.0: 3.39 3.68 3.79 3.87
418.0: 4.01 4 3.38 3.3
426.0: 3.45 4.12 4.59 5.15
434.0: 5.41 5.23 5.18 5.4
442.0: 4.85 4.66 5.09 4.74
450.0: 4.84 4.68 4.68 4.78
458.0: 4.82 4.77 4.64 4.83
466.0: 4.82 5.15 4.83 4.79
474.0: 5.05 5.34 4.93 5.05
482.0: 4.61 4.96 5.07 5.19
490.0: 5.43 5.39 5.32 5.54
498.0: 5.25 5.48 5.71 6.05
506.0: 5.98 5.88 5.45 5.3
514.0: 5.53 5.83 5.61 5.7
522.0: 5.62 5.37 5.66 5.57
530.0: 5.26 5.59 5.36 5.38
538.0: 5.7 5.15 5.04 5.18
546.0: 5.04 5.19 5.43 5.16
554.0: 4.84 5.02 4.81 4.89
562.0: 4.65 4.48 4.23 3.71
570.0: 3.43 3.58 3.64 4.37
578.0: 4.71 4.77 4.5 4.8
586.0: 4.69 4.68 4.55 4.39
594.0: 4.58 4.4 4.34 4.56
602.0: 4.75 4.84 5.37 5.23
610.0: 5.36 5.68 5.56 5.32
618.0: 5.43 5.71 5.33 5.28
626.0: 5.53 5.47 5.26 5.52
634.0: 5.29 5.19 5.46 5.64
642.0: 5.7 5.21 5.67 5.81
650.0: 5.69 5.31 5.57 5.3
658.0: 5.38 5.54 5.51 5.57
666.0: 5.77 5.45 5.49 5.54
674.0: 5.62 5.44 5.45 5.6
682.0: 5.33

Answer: 1.6 kPa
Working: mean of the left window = 3.99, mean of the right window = 5.08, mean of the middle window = 4.6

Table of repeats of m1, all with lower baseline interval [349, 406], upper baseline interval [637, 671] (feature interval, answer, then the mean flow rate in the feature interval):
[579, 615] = 3.0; 4.84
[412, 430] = 2.8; 3.78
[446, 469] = -0.7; 4.81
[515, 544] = -2.9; 5.48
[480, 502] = -2.0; 5.24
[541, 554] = -0.2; 5.15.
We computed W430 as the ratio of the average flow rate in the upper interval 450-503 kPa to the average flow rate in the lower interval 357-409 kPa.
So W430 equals 1.2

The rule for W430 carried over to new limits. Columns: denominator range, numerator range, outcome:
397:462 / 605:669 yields 1.31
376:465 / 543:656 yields 1.21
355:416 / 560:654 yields 1.22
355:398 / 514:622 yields 1.12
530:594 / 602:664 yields 1.14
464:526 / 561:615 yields 0.86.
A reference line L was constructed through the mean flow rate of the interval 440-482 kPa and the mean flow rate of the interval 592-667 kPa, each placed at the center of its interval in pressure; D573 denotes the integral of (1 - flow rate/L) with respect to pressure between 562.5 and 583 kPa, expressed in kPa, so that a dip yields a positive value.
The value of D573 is 4.0 kPa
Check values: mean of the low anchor 4.87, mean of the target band 4.15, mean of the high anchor 5.32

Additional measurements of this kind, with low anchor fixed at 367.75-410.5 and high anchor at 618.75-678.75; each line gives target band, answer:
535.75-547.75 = -1.1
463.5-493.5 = -4.6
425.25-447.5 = -4.1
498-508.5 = -2.9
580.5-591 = 0.9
